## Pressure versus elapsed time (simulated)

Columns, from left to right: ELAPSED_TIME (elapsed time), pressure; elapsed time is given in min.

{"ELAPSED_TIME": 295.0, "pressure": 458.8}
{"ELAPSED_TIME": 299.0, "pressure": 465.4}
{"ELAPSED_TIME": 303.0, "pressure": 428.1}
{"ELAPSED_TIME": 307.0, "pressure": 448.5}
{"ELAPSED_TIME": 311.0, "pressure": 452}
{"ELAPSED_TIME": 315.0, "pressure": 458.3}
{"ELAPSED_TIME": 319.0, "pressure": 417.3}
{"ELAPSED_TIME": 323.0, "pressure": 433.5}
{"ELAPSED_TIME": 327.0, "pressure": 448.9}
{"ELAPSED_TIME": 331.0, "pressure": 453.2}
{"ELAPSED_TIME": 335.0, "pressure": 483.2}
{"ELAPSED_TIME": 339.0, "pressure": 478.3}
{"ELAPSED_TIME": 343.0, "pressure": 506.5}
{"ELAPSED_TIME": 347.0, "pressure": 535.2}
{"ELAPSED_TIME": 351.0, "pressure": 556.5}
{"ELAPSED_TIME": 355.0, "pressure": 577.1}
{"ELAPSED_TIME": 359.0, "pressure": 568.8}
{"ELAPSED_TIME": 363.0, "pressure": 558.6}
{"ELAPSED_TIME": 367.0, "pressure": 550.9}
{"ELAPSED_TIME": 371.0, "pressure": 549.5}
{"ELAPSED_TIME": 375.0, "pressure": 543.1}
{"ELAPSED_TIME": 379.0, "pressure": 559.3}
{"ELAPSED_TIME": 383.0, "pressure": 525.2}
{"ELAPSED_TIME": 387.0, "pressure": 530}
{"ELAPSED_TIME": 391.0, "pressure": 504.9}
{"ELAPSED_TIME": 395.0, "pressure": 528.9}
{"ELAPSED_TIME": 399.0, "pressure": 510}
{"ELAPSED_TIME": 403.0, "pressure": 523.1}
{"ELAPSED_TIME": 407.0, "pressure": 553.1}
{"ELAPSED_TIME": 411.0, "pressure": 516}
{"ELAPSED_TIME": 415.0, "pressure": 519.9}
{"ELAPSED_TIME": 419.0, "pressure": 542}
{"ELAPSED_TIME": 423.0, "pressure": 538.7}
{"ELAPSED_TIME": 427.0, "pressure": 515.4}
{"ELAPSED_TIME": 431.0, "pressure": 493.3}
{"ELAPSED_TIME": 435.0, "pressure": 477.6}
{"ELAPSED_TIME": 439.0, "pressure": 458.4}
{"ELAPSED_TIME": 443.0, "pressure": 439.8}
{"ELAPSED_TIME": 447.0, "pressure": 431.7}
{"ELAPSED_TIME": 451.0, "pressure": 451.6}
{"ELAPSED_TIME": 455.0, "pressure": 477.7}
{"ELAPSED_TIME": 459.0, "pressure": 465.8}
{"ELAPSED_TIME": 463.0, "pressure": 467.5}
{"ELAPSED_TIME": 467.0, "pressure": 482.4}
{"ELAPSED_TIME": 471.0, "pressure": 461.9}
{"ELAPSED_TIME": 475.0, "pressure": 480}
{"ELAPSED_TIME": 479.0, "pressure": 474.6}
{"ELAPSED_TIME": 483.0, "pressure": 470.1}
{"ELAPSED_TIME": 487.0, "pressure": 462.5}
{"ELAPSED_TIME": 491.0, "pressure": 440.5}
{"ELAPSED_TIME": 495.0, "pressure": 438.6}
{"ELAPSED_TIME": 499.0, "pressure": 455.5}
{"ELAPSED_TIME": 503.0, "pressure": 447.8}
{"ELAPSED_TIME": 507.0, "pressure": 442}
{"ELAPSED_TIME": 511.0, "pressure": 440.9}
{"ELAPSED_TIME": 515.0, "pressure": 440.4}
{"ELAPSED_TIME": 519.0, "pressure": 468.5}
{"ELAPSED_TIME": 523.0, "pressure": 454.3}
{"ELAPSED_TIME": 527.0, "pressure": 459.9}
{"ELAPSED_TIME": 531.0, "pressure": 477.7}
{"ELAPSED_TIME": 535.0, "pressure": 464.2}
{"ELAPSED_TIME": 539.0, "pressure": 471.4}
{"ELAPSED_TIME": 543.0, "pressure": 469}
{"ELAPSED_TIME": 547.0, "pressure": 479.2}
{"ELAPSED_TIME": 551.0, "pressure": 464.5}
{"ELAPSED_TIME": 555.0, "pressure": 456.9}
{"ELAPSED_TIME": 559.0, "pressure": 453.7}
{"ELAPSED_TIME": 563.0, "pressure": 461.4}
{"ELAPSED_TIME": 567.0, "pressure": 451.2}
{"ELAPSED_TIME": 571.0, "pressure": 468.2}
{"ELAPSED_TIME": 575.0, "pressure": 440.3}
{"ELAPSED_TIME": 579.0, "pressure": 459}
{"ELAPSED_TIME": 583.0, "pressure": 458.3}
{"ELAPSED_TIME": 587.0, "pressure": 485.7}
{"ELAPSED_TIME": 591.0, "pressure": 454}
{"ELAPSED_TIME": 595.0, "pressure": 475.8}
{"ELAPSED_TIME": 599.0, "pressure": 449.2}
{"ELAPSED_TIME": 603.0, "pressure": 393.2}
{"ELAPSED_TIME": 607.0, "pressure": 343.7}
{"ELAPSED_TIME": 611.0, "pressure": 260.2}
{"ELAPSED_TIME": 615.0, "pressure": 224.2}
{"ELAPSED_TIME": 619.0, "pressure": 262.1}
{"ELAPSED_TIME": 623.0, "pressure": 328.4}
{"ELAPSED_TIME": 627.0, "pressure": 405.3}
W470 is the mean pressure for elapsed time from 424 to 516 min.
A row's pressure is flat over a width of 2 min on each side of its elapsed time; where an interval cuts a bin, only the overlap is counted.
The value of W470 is 463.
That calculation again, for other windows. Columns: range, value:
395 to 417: 525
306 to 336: 448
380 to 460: 501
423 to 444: 485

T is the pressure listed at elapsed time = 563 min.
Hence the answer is 461.4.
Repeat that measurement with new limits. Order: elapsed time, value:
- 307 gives 448.5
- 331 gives 453.2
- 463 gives 467.5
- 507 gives 442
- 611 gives 260.2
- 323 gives 433.5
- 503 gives 447.8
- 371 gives 549.5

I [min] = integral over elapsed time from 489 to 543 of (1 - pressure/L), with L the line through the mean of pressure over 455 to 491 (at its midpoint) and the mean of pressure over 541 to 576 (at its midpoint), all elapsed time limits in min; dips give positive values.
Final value 1.2 min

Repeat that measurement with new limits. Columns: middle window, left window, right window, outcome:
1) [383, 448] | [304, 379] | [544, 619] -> -4.0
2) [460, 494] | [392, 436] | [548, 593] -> 2.0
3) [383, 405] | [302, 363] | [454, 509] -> -2.0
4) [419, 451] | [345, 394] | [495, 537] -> 1.5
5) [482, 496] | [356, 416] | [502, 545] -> 0.7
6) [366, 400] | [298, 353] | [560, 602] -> -4.9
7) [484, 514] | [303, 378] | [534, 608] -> 1.3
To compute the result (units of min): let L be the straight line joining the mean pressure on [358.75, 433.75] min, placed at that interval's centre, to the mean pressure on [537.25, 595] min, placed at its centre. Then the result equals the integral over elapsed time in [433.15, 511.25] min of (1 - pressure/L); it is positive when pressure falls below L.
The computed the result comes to 6.6 min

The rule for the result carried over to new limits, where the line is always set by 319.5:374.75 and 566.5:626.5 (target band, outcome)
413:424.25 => -1.3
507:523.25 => -0.6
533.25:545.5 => -1.3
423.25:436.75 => -0.8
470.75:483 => -0.6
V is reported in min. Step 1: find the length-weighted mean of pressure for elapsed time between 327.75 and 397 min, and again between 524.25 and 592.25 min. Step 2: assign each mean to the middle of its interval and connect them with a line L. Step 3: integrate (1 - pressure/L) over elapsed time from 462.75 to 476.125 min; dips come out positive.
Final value 0.5 min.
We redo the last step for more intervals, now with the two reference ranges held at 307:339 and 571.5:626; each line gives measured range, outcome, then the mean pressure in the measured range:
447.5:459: -1.0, 461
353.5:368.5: -4.1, 564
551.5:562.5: -1.6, 457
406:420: -3.2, 531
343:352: -1.8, 536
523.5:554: -4.9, 468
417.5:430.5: -3.0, 527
